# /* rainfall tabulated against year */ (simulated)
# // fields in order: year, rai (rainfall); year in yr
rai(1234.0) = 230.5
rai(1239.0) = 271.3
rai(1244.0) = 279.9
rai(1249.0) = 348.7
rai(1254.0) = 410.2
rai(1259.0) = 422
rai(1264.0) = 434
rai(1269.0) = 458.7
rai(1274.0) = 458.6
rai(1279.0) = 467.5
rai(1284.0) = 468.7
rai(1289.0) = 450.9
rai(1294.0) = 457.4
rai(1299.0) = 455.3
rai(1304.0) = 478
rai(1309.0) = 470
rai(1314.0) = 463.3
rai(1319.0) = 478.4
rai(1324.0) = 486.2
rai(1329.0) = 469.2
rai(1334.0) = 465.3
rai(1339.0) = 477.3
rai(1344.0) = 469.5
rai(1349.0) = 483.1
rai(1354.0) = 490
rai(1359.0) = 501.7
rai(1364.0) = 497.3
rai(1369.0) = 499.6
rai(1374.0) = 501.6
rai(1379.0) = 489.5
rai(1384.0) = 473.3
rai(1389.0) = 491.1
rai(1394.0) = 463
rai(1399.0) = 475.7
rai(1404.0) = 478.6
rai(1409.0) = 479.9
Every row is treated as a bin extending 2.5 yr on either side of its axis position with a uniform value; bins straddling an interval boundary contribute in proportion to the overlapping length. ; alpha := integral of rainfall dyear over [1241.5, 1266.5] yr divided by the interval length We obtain 379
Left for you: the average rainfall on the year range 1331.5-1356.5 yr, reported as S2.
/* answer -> 477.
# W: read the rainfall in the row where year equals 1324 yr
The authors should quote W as 486.2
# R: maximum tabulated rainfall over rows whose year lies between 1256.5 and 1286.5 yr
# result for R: 468.7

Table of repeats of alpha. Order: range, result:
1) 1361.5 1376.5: 500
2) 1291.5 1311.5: 465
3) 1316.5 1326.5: 482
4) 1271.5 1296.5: 461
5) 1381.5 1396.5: 476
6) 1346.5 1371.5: 494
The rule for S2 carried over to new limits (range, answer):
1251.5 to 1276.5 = 437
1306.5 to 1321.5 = 471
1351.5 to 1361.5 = 496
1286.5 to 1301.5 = 455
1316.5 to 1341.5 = 475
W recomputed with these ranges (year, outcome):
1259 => 422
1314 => 463.3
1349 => 483.1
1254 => 410.2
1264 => 434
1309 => 470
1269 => 458.7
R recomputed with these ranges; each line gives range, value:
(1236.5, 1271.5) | 458.7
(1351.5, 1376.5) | 501.7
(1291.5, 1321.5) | 478.4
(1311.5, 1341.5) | 486.2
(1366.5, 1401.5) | 501.6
